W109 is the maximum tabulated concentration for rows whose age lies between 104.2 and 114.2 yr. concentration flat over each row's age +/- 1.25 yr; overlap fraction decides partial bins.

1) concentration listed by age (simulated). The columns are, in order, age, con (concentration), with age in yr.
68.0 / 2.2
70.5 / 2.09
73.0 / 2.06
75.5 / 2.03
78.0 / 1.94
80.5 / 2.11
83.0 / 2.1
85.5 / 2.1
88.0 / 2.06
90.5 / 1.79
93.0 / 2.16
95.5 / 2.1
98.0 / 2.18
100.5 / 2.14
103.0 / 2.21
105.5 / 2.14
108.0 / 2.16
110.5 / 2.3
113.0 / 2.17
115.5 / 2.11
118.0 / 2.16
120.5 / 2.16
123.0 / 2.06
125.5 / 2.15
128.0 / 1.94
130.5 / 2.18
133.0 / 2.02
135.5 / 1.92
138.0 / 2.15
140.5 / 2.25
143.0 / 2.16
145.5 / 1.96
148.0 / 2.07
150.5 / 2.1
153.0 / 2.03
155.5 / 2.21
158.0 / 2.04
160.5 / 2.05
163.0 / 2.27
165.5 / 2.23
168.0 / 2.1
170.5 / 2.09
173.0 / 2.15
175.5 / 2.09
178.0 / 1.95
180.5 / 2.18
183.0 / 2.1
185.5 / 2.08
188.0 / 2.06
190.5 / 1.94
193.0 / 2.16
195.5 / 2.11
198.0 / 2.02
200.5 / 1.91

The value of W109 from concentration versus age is 2.3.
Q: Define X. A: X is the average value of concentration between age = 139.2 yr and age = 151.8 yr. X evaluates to 2.11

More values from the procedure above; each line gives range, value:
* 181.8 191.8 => 2.05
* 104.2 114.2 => 2.19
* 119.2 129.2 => 2.08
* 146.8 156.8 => 2.1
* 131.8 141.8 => 2.09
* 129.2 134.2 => 2.1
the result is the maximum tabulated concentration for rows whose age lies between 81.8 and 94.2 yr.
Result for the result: 2.16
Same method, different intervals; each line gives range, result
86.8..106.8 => 2.21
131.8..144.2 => 2.25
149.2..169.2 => 2.27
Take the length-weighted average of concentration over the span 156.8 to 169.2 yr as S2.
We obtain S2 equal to 2.14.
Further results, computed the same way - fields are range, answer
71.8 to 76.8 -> 2.04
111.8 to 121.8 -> 2.15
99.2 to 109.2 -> 2.16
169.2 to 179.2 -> 2.07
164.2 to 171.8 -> 2.14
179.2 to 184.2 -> 2.14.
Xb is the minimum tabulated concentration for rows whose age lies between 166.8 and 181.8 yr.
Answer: 1.95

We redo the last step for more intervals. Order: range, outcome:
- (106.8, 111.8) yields 2.16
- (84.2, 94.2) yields 1.79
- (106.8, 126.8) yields 2.06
